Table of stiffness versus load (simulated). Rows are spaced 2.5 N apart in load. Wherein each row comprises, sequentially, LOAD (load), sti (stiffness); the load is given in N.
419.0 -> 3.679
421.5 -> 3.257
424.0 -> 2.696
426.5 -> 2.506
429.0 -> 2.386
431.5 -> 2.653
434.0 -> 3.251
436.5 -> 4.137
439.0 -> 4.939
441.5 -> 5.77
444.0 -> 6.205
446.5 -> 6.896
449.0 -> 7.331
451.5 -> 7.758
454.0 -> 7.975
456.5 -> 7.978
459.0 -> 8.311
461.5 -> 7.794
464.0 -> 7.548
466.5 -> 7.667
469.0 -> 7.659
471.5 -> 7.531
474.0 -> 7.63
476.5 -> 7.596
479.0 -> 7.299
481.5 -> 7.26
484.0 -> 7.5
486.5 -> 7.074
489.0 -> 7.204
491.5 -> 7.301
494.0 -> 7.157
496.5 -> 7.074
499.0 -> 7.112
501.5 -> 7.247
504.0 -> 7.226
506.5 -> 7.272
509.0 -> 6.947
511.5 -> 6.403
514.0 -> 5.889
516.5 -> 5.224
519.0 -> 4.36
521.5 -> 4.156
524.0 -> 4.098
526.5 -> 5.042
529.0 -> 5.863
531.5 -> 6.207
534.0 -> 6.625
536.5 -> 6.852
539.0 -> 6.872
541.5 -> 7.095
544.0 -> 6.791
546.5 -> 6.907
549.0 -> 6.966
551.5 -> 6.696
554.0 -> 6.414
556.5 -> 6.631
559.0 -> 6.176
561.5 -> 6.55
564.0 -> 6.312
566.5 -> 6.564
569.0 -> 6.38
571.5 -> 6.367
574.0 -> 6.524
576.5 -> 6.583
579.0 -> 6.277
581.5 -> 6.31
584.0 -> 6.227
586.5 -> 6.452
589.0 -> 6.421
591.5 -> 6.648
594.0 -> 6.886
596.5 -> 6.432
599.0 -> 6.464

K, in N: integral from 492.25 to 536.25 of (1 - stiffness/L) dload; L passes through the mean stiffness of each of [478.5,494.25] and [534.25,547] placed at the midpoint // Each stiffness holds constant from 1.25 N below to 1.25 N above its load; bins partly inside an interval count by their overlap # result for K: 5.8 N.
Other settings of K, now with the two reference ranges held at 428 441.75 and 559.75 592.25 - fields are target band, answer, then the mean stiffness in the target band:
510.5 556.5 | -3.32 N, 6.04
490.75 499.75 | -4.17 N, 7.16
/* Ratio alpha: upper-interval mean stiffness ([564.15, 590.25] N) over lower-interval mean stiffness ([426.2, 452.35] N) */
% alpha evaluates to 1.30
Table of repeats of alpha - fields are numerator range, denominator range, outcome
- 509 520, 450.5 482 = 0.74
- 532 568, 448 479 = 0.86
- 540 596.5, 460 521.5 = 0.94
